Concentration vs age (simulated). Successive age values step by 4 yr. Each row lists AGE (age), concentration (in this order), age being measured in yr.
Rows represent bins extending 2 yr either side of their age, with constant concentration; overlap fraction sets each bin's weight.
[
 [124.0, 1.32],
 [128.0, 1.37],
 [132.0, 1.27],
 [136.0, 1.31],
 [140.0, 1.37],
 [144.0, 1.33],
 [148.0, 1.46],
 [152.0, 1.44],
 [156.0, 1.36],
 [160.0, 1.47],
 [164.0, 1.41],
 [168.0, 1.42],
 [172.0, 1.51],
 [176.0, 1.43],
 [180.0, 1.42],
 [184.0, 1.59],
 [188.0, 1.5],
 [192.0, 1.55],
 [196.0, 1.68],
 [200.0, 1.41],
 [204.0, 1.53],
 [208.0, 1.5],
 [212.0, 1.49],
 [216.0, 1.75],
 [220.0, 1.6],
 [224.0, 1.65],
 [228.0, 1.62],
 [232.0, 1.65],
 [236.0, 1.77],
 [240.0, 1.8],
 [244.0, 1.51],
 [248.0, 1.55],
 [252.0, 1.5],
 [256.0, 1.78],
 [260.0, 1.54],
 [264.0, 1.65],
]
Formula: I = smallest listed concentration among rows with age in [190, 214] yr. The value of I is 1.41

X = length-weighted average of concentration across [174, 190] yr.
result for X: 1.48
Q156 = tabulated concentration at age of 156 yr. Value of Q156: 1.36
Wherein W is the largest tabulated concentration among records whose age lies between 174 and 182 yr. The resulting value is 1.43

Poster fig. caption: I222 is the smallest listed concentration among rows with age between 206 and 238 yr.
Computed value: 1.49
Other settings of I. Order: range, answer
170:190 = 1.42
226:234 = 1.62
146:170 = 1.36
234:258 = 1.5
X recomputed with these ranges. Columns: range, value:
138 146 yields 1.35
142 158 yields 1.4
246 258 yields 1.61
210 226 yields 1.62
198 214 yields 1.48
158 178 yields 1.45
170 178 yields 1.47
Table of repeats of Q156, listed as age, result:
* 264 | 1.65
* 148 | 1.46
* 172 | 1.51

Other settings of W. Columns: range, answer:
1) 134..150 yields 1.46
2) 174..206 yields 1.68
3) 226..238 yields 1.77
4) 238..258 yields 1.8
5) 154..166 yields 1.47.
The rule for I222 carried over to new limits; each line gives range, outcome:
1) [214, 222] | 1.6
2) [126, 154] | 1.27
